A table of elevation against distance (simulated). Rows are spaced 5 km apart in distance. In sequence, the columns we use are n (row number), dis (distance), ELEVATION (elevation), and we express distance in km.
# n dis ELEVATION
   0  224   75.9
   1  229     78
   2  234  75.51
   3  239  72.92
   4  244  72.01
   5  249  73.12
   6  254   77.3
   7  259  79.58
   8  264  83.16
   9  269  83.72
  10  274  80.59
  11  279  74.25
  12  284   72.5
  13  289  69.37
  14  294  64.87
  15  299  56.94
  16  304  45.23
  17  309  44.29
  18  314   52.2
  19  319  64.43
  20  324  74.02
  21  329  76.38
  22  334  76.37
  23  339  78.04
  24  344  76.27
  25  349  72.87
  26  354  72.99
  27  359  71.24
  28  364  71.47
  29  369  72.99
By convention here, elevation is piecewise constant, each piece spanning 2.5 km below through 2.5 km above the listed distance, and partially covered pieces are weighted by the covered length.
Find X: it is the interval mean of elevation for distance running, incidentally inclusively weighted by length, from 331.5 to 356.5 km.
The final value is 75.3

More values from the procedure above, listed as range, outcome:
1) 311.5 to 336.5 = 68.7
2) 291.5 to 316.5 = 52.7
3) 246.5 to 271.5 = 79.4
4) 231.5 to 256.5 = 74.2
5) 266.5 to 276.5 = 82.2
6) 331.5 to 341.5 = 77.2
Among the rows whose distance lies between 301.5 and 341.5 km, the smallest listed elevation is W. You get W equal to 44.29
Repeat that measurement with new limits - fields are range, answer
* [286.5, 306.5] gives 45.23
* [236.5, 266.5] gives 72.01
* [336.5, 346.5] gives 76.27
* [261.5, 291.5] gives 69.37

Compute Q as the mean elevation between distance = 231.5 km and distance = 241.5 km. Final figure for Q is 74.2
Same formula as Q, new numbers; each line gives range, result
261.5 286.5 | 78.8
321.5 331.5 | 75.2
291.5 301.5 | 60.9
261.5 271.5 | 83.4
